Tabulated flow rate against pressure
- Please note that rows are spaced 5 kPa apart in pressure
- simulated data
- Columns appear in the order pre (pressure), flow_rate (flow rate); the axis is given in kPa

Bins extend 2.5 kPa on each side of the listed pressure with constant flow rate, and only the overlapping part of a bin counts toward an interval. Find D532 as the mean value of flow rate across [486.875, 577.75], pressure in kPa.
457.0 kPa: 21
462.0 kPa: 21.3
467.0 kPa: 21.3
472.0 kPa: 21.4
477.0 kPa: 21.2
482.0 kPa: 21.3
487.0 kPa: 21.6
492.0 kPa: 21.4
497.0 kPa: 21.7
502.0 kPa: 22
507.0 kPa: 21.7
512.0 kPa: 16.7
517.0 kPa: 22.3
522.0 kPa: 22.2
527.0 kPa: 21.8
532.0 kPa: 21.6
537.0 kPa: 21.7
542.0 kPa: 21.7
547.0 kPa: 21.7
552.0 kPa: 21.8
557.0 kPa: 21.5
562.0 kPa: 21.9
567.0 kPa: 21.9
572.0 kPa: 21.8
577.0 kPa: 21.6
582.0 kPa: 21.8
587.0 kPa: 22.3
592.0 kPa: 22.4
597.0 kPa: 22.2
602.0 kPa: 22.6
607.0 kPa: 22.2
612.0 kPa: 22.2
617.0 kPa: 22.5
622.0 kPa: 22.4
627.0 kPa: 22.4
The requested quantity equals 21.5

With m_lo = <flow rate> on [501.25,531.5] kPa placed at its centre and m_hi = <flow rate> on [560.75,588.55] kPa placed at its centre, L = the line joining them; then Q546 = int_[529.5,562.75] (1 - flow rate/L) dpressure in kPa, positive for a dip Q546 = -0.31 kPa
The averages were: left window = 21.1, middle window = 21.7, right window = 21.9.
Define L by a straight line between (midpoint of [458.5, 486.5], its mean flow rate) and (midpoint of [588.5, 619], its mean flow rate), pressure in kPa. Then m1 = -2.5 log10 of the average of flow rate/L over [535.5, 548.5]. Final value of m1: 0.01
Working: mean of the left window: 21.3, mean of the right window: 22.3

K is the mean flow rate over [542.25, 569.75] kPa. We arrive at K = 21.8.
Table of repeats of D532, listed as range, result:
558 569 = 21.8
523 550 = 21.7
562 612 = 22.1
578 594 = 22.1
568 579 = 21.7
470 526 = 21.2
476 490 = 21.4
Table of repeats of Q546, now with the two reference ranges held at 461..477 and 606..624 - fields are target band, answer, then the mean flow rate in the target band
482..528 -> 0.67 kPa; 21.3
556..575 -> 0.17 kPa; 21.8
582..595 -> -0.05 kPa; 22.2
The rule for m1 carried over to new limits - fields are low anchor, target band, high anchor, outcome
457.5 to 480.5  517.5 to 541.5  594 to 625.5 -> -0.01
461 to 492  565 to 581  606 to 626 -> 0.01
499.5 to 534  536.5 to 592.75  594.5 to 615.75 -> 0.00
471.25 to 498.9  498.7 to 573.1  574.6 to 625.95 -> 0.02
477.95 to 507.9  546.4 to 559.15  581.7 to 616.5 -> 0.02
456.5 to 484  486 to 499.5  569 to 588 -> -0.01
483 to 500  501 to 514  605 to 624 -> 0.08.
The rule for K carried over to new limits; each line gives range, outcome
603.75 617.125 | 22.3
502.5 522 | 20.7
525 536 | 21.7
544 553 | 21.7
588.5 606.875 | 22.4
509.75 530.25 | 20.8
